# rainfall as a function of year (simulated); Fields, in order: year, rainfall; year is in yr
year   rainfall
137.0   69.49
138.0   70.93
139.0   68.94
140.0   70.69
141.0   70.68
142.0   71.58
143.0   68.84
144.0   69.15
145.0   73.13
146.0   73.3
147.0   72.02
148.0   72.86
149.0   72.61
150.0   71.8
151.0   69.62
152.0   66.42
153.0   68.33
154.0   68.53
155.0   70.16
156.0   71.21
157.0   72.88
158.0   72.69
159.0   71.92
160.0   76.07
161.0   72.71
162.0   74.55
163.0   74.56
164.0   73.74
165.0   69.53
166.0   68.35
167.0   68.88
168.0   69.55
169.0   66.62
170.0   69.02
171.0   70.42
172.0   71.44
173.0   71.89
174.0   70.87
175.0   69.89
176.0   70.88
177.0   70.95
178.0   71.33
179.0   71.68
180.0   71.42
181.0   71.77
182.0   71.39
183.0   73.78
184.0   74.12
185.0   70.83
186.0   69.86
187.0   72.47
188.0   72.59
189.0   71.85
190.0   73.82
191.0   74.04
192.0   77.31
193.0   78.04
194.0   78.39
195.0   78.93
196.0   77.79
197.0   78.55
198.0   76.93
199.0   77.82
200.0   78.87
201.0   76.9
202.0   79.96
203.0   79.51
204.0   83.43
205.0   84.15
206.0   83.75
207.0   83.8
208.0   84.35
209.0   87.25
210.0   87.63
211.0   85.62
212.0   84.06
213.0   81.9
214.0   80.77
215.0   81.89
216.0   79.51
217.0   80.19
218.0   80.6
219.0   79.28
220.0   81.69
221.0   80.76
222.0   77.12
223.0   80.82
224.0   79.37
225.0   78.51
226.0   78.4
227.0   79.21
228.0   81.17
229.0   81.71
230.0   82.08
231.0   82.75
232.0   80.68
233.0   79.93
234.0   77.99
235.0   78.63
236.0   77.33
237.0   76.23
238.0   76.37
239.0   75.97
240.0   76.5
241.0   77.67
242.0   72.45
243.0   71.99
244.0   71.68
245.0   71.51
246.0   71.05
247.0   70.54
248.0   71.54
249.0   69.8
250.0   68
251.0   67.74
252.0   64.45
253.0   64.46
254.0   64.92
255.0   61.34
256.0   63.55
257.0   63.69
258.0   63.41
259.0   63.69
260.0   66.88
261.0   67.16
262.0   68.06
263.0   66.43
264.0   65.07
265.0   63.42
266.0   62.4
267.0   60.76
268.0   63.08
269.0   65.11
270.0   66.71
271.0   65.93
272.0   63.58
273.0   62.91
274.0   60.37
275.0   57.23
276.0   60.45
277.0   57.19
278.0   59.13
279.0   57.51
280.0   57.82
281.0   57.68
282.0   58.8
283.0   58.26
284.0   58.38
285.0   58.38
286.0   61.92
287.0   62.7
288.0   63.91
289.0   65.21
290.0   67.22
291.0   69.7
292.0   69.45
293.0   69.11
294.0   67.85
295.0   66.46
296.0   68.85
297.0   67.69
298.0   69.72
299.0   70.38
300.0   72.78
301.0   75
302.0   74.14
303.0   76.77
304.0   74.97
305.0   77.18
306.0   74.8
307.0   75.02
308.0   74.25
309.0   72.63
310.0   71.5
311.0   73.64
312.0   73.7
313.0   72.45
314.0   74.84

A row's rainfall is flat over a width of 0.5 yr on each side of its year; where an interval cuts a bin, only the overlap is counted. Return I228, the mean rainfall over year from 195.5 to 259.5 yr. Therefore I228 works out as 76.7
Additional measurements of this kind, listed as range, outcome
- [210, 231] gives 80.9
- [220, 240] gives 79.2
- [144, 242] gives 75.9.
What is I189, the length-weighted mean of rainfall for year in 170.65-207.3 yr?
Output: 75.1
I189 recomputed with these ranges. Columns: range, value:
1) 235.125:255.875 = 71.1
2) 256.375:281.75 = 62.6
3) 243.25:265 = 66.9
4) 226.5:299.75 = 67.8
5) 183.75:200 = 75.3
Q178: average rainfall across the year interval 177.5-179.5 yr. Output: 71.5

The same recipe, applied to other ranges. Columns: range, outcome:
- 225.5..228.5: 79.6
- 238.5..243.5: 74.9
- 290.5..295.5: 68.5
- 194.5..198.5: 78.1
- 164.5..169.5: 68.6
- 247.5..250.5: 69.8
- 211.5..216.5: 81.6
